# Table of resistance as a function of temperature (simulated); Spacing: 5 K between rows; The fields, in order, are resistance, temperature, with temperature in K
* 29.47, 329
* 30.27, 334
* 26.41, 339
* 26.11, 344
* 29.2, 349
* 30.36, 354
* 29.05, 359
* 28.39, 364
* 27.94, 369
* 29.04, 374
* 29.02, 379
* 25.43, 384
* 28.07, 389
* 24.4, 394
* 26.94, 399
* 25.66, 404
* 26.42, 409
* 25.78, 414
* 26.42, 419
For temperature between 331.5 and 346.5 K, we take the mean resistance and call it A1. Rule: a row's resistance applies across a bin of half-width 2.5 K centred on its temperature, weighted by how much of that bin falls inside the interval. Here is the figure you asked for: 27.6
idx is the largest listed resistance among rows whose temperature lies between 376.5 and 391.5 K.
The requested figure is 29.02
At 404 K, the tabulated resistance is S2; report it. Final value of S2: 25.66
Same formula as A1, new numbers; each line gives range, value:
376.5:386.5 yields 27.2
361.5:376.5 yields 28.5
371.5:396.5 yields 27.2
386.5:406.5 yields 26.3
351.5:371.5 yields 28.9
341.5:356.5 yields 28.6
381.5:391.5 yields 26.8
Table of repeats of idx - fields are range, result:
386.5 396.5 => 28.07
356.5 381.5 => 29.05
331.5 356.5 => 30.36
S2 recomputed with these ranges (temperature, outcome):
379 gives 29.02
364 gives 28.39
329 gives 29.47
